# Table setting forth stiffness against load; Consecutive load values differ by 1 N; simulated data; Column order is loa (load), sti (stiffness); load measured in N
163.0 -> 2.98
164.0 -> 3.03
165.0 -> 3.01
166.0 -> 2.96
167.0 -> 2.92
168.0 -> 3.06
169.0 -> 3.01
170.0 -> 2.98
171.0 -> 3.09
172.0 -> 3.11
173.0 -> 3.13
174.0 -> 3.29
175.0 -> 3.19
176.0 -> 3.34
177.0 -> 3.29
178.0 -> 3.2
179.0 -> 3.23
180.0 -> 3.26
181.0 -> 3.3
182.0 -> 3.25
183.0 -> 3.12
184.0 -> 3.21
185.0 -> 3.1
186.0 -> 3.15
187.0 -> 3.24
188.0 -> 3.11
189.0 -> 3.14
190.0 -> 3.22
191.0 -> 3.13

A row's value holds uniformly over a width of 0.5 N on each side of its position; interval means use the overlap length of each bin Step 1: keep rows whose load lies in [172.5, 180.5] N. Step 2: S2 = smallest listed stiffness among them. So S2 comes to 3.13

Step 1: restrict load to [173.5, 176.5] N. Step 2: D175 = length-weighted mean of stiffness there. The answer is 3.27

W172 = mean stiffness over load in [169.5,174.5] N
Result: 3.12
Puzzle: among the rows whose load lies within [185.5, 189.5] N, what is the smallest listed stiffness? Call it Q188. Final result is 3.11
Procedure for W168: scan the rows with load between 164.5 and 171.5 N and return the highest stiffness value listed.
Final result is 3.09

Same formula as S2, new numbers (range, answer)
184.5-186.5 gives 3.1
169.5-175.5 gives 2.98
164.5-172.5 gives 2.92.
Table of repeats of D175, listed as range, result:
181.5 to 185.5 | 3.17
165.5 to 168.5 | 2.98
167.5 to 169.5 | 3.04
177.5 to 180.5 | 3.23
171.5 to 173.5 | 3.12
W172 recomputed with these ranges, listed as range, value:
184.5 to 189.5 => 3.15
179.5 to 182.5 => 3.27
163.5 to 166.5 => 3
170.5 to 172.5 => 3.1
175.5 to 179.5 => 3.27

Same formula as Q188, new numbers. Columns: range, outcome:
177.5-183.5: 3.12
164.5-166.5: 2.96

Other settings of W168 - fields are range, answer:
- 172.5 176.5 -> 3.34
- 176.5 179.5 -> 3.29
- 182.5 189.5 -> 3.24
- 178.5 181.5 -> 3.3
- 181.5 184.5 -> 3.25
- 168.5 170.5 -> 3.01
